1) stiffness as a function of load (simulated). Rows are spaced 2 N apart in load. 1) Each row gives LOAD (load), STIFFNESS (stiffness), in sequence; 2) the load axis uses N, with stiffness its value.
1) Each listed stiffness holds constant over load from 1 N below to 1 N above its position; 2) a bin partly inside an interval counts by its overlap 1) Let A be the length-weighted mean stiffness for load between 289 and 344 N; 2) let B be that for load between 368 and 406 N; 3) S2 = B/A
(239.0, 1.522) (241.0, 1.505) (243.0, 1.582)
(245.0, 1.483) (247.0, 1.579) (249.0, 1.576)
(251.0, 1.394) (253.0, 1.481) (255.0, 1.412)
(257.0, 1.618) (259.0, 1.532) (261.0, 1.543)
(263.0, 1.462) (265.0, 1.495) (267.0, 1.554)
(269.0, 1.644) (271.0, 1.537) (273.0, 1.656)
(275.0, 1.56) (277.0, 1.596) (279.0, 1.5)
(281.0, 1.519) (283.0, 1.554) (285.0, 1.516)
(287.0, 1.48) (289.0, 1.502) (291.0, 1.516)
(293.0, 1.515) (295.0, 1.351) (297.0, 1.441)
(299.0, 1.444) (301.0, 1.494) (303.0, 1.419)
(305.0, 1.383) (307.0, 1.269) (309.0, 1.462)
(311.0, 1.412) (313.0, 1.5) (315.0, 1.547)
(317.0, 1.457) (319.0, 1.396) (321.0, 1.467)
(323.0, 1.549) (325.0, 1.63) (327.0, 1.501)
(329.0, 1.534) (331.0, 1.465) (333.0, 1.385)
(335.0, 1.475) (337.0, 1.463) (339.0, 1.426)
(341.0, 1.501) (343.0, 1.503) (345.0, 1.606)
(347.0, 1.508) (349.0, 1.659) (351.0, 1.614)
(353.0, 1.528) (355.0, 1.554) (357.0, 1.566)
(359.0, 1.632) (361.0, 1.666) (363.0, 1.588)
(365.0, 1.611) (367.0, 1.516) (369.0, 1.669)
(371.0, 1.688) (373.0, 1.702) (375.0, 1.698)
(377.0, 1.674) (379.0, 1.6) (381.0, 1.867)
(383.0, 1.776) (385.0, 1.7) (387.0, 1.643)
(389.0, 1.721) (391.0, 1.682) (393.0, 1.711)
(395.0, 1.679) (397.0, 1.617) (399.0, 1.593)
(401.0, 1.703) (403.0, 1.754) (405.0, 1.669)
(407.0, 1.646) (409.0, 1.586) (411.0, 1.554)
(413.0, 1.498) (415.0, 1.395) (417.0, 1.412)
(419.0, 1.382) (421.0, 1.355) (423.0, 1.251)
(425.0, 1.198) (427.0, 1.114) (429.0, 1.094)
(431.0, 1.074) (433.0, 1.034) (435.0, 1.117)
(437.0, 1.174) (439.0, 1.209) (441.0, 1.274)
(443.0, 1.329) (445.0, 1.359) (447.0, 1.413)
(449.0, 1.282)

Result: 1.16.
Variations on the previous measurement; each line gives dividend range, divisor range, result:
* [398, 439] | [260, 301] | 0.91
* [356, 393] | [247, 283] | 1.09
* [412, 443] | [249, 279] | 0.81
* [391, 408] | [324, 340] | 1.13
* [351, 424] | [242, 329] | 1.07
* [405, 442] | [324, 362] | 0.85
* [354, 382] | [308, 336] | 1.11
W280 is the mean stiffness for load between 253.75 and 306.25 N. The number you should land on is 1.51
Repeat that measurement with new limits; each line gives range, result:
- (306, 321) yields 1.44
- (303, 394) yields 1.57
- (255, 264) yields 1.52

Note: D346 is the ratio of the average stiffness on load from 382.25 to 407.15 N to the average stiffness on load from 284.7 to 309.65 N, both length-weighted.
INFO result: 1.2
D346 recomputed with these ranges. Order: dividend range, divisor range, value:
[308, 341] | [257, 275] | 0.95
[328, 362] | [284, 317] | 1.06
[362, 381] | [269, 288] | 1.06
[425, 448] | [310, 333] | 0.80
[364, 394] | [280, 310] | 1.16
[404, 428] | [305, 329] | 0.97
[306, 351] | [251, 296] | 0.98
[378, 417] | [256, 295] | 1.07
